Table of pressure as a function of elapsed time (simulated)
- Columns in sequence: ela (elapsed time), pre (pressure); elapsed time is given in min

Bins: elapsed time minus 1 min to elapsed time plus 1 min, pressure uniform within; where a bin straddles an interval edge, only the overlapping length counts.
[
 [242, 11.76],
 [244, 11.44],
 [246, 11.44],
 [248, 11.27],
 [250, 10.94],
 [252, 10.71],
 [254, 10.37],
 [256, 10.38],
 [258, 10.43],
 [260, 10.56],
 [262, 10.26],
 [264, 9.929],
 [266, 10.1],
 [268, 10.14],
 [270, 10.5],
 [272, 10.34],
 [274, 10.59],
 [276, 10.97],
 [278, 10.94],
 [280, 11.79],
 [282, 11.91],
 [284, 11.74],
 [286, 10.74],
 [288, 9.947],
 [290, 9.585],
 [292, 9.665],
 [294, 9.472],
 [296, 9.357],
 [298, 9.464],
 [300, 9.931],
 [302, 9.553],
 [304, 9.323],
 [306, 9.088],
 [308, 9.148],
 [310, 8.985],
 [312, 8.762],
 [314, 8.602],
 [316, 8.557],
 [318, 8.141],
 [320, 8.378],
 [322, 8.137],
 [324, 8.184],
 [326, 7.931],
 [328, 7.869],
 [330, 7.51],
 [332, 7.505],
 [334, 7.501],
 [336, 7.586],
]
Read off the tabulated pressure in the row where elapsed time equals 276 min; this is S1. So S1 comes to 10.97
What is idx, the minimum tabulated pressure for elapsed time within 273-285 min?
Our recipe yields 10.59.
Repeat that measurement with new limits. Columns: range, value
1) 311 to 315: 8.602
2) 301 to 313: 8.762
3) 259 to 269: 9.929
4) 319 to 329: 7.869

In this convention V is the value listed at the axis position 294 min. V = 9.472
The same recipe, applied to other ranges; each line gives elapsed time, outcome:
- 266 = 10.1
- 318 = 8.141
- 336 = 7.586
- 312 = 8.762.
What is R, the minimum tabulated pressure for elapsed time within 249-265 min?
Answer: 9.929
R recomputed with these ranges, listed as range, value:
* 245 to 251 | 10.94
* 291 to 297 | 9.357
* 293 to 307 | 9.088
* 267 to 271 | 10.14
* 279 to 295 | 9.472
